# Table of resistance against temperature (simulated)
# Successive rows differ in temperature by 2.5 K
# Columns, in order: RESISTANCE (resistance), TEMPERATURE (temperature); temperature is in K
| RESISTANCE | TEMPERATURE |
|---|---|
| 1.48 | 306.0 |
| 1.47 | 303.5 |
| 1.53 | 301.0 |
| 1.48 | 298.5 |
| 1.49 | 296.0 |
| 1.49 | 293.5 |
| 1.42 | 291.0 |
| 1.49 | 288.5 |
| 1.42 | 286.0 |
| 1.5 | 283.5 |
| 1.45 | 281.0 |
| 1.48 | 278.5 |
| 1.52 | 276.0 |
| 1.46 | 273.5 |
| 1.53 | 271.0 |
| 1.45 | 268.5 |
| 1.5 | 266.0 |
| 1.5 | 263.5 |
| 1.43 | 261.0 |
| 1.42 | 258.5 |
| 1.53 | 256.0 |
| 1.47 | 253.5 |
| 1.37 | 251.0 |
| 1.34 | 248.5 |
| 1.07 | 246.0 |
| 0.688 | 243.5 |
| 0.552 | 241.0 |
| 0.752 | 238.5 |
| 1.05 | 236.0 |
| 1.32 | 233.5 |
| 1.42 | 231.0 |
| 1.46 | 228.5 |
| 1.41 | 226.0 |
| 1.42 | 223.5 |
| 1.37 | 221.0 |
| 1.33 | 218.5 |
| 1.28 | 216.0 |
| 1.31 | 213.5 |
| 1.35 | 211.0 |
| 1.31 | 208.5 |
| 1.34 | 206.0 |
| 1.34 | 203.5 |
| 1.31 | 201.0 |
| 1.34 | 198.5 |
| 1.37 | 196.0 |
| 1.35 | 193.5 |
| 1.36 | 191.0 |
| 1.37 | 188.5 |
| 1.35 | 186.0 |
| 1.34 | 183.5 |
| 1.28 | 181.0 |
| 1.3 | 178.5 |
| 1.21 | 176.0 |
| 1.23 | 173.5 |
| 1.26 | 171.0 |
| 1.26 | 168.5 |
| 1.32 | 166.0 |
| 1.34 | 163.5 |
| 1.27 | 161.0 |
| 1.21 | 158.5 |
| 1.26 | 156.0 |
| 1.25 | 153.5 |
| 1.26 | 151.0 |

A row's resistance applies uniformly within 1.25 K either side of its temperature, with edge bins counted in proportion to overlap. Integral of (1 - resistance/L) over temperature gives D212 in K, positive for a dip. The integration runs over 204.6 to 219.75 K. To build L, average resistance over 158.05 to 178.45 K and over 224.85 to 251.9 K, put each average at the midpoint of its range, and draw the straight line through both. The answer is -1.8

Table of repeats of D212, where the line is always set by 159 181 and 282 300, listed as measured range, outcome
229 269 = 4.6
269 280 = -0.4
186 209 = -0.5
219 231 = -0.4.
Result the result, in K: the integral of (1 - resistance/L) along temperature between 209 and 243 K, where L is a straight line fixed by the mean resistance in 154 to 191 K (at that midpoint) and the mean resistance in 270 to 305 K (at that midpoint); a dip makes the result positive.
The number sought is 3.8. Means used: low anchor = 1.29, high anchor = 1.48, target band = 1.22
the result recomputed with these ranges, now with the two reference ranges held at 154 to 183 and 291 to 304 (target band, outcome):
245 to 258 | 0.41 K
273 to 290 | -0.17 K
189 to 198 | -0.33 K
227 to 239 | 1.25 K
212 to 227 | 0.03 K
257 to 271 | -0.37 K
